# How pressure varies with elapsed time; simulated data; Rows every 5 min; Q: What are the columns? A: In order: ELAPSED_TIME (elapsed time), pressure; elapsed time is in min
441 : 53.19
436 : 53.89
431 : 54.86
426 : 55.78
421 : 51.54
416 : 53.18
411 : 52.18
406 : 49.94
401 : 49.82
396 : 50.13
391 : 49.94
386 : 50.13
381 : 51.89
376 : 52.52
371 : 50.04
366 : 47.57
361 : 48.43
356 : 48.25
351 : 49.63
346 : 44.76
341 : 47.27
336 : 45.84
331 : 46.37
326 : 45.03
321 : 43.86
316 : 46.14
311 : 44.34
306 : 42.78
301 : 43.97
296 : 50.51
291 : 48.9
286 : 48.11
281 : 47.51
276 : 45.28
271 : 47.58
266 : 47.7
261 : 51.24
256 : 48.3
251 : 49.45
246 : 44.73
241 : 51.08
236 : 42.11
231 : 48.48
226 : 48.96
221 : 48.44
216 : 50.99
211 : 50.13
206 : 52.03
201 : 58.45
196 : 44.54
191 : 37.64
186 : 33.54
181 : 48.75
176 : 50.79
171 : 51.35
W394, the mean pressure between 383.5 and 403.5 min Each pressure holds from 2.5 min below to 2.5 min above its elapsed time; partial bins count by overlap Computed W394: 50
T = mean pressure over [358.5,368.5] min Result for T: 48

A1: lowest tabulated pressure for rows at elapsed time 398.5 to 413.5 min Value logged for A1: 49.82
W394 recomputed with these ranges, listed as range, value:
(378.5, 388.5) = 51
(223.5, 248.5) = 47.1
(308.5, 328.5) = 44.8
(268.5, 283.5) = 46.8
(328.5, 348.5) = 46.1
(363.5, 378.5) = 50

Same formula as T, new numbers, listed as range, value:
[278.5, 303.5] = 47.8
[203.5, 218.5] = 51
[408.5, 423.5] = 52.3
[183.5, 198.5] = 38.6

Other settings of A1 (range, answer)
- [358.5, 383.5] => 47.57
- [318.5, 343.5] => 43.86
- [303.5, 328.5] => 42.78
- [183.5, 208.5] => 33.54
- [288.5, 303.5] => 43.97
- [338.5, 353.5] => 44.76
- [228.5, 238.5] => 42.11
